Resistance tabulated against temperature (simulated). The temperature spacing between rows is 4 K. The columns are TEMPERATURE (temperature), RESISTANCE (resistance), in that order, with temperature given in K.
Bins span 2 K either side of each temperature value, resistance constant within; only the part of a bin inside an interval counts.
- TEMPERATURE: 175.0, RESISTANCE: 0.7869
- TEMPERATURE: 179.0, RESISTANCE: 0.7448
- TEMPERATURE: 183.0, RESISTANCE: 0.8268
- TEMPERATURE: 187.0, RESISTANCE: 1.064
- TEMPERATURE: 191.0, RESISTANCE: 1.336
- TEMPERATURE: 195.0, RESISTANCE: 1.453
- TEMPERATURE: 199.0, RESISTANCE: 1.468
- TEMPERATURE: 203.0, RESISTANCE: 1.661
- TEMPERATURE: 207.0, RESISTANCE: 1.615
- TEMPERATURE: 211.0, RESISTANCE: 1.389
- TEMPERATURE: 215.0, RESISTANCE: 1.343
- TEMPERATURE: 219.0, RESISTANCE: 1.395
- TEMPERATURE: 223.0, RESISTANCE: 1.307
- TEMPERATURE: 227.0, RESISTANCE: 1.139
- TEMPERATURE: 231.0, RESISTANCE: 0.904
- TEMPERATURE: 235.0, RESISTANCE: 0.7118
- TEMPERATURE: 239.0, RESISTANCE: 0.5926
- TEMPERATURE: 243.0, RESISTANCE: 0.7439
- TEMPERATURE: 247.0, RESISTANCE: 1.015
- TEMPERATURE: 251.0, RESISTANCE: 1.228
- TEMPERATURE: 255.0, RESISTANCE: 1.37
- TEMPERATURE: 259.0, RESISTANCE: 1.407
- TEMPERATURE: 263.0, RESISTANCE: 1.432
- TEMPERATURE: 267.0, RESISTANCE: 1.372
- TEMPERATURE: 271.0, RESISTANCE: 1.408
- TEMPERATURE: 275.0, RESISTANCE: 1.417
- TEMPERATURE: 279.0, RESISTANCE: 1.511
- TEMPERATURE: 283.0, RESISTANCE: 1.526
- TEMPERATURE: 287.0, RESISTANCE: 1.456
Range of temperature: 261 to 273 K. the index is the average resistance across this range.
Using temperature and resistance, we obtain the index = 1.4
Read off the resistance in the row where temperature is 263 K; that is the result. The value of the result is 1.432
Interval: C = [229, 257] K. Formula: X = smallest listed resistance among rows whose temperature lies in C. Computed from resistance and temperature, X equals 0.5926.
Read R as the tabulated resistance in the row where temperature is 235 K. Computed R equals 0.7118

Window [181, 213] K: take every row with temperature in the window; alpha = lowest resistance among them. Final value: 0.8268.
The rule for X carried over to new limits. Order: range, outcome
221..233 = 0.904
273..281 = 1.417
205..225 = 1.307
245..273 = 1.015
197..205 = 1.468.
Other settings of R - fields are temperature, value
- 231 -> 0.904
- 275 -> 1.417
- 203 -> 1.661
